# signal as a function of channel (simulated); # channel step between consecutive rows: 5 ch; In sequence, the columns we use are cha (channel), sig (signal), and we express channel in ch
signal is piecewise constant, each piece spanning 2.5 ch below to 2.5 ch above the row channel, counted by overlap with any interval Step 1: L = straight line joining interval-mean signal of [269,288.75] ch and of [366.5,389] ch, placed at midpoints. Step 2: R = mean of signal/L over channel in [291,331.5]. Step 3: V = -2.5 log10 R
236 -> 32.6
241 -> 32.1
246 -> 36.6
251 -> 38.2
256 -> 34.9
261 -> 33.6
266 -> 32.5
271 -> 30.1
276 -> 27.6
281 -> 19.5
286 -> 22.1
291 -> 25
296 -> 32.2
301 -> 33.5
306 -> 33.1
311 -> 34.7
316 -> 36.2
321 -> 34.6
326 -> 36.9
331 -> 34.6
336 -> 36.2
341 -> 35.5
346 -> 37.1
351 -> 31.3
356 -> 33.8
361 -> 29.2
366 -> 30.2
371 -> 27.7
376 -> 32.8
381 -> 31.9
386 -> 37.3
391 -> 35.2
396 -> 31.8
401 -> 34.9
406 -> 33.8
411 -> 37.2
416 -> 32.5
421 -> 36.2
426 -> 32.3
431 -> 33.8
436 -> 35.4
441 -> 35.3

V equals -0.238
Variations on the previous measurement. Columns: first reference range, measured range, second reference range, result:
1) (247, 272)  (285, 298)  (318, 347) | 0.291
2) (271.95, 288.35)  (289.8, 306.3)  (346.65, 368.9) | -0.213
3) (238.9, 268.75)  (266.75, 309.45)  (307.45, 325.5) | 0.233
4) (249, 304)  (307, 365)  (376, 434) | -0.084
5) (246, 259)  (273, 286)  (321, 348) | 0.470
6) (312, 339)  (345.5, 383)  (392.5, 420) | 0.114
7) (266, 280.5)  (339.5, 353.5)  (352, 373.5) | -0.157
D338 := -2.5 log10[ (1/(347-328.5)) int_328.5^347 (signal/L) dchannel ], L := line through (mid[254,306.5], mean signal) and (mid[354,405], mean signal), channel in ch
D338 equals -0.15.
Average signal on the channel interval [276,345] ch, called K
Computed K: 31.8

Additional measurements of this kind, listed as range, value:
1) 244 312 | 30.8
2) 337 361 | 34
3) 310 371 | 33.9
